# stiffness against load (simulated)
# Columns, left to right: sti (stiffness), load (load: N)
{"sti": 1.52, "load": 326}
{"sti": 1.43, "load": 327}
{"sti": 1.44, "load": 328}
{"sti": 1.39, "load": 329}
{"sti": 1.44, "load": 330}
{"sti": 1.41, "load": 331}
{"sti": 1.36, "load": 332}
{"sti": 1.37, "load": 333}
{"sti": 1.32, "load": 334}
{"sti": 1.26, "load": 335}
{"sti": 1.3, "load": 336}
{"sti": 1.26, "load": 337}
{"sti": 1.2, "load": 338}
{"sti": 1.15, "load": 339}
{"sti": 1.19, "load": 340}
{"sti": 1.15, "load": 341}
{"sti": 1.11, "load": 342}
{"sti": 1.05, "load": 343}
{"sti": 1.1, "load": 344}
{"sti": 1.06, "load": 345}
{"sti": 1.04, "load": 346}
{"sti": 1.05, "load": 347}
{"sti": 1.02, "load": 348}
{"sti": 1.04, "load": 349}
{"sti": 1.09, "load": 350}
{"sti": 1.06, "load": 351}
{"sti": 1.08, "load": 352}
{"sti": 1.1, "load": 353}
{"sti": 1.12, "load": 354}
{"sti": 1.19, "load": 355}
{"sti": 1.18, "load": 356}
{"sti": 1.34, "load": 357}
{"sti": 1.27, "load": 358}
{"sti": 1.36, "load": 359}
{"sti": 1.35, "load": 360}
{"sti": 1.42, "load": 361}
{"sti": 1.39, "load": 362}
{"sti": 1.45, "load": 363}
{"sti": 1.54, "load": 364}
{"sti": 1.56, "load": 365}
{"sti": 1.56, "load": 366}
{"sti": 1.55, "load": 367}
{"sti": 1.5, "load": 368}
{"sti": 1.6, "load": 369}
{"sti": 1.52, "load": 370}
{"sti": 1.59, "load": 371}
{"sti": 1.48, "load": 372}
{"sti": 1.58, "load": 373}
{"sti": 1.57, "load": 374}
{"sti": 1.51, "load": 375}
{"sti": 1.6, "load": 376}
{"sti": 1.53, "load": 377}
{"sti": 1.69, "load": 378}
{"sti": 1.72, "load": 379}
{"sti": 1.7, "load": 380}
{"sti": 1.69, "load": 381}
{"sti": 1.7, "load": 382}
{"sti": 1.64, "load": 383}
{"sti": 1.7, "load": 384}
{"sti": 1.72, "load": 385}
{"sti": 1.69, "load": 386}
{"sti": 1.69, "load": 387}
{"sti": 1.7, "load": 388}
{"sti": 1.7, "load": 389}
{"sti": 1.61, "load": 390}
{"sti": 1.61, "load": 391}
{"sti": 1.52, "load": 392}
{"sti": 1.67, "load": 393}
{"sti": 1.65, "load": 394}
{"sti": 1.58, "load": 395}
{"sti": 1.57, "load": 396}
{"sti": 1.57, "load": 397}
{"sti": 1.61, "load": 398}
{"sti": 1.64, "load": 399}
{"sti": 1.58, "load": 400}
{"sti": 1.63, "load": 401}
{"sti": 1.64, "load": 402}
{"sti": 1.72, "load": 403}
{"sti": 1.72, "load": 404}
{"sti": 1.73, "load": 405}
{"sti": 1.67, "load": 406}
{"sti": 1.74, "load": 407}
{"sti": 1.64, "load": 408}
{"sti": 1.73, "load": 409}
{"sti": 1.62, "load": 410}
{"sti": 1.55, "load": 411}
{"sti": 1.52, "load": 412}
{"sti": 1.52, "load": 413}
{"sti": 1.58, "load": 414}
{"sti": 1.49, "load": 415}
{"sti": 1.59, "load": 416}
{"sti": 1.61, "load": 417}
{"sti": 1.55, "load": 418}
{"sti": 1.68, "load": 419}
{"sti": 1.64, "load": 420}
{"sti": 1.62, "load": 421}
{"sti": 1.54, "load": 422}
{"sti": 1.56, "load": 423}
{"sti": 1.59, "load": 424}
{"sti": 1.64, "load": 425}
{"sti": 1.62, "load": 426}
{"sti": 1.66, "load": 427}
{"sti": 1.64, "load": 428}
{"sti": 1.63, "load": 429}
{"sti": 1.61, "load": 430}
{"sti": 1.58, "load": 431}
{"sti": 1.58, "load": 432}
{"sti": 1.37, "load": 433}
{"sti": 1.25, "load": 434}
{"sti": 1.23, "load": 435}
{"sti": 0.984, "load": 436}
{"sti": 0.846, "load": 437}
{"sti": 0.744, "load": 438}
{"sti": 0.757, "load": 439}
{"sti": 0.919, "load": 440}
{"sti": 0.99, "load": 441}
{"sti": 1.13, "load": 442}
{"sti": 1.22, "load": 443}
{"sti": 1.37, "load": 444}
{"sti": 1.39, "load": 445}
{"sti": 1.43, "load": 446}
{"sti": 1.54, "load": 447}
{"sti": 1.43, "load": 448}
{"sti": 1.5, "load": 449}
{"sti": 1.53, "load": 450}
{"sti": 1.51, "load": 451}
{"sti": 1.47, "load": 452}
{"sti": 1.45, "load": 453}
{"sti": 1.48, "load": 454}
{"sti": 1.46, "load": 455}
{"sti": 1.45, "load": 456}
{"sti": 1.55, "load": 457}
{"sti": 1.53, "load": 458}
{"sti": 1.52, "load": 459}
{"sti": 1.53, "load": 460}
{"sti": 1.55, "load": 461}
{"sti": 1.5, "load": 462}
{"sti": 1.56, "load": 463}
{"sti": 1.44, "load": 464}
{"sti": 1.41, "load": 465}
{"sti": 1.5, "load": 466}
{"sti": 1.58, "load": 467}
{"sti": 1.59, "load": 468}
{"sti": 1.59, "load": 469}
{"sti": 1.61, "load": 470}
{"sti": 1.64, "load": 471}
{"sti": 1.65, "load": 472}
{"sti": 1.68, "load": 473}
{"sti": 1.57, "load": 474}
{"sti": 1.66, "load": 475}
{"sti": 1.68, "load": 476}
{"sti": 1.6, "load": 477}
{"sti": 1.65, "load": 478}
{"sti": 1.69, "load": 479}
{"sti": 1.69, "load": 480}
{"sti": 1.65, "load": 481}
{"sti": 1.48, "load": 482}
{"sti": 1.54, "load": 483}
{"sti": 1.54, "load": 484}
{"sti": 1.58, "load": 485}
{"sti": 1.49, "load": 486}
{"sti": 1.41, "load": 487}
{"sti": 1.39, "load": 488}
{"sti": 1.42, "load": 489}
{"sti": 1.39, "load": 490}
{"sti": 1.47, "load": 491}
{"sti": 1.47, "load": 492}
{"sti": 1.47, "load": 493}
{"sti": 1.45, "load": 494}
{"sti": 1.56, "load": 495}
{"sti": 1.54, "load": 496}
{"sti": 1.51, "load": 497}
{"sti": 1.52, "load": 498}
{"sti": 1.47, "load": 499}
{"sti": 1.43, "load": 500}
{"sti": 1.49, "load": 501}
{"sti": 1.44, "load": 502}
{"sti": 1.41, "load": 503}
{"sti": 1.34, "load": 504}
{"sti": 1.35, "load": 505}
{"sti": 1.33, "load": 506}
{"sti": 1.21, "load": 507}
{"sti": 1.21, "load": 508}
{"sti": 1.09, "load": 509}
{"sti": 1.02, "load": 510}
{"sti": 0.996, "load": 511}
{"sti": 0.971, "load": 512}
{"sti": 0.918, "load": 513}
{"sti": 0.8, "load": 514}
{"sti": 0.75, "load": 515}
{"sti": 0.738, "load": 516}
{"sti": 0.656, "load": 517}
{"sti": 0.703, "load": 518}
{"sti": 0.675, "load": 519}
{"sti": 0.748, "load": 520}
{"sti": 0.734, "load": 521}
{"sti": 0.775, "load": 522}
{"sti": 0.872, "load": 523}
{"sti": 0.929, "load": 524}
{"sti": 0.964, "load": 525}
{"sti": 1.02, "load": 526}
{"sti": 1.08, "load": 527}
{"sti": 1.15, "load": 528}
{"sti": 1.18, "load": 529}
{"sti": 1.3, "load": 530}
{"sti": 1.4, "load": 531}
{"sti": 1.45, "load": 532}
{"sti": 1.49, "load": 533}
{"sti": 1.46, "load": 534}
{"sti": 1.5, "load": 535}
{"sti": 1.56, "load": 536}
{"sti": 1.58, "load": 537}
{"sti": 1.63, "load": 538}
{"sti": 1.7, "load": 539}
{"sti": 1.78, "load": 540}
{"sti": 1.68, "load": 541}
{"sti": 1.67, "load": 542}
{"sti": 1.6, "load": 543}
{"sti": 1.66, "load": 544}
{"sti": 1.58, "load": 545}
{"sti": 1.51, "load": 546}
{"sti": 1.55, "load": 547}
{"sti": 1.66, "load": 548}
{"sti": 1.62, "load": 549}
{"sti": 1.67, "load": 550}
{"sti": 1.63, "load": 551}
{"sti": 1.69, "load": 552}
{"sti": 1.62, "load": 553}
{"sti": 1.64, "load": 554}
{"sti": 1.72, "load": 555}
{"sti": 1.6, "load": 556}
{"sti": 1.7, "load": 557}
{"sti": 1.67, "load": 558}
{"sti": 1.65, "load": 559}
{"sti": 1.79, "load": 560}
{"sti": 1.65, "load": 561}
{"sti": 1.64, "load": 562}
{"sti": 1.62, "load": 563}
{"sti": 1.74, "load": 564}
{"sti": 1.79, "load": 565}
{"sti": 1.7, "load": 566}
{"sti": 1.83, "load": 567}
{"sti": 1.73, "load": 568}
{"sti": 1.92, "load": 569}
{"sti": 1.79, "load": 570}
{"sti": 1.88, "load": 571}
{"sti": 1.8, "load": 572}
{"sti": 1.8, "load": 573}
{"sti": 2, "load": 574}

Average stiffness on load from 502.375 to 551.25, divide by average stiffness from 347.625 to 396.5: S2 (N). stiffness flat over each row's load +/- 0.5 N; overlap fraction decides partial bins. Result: 0.84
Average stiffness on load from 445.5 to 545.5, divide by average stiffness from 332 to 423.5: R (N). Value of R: 0.9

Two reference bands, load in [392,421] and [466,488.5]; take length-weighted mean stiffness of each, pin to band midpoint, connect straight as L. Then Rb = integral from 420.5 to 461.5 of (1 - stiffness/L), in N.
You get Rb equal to 5.23 N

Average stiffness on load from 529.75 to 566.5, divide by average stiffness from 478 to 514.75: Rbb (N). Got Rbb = 1.2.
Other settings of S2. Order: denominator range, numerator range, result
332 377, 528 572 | 1.25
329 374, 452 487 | 1.20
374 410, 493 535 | 0.70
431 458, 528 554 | 1.20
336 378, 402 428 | 1.24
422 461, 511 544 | 0.85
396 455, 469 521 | 0.91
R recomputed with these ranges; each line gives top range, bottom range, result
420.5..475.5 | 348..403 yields 0.96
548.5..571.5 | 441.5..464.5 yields 1.17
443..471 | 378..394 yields 0.90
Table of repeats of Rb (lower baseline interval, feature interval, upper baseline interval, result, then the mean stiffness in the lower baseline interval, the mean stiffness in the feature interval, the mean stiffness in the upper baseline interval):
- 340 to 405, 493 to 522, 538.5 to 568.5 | 8.43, 1.46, 1.14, 1.67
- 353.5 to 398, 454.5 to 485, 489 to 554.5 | -3.79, 1.54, 1.57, 1.32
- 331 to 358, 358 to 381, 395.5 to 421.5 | -3.19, 1.17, 1.53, 1.62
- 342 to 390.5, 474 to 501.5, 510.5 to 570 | -2.47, 1.42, 1.53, 1.39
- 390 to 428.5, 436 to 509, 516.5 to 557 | 2.36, 1.62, 1.44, 1.37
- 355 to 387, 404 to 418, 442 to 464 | -1.06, 1.54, 1.62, 1.47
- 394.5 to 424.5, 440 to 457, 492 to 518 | 0.75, 1.61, 1.39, 1.22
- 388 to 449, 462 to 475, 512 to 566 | -1.10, 1.5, 1.57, 1.37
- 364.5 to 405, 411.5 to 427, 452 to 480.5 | 0.11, 1.62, 1.59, 1.56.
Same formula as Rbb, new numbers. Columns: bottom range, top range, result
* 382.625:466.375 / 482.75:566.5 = 0.92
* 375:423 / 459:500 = 0.94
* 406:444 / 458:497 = 1.07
